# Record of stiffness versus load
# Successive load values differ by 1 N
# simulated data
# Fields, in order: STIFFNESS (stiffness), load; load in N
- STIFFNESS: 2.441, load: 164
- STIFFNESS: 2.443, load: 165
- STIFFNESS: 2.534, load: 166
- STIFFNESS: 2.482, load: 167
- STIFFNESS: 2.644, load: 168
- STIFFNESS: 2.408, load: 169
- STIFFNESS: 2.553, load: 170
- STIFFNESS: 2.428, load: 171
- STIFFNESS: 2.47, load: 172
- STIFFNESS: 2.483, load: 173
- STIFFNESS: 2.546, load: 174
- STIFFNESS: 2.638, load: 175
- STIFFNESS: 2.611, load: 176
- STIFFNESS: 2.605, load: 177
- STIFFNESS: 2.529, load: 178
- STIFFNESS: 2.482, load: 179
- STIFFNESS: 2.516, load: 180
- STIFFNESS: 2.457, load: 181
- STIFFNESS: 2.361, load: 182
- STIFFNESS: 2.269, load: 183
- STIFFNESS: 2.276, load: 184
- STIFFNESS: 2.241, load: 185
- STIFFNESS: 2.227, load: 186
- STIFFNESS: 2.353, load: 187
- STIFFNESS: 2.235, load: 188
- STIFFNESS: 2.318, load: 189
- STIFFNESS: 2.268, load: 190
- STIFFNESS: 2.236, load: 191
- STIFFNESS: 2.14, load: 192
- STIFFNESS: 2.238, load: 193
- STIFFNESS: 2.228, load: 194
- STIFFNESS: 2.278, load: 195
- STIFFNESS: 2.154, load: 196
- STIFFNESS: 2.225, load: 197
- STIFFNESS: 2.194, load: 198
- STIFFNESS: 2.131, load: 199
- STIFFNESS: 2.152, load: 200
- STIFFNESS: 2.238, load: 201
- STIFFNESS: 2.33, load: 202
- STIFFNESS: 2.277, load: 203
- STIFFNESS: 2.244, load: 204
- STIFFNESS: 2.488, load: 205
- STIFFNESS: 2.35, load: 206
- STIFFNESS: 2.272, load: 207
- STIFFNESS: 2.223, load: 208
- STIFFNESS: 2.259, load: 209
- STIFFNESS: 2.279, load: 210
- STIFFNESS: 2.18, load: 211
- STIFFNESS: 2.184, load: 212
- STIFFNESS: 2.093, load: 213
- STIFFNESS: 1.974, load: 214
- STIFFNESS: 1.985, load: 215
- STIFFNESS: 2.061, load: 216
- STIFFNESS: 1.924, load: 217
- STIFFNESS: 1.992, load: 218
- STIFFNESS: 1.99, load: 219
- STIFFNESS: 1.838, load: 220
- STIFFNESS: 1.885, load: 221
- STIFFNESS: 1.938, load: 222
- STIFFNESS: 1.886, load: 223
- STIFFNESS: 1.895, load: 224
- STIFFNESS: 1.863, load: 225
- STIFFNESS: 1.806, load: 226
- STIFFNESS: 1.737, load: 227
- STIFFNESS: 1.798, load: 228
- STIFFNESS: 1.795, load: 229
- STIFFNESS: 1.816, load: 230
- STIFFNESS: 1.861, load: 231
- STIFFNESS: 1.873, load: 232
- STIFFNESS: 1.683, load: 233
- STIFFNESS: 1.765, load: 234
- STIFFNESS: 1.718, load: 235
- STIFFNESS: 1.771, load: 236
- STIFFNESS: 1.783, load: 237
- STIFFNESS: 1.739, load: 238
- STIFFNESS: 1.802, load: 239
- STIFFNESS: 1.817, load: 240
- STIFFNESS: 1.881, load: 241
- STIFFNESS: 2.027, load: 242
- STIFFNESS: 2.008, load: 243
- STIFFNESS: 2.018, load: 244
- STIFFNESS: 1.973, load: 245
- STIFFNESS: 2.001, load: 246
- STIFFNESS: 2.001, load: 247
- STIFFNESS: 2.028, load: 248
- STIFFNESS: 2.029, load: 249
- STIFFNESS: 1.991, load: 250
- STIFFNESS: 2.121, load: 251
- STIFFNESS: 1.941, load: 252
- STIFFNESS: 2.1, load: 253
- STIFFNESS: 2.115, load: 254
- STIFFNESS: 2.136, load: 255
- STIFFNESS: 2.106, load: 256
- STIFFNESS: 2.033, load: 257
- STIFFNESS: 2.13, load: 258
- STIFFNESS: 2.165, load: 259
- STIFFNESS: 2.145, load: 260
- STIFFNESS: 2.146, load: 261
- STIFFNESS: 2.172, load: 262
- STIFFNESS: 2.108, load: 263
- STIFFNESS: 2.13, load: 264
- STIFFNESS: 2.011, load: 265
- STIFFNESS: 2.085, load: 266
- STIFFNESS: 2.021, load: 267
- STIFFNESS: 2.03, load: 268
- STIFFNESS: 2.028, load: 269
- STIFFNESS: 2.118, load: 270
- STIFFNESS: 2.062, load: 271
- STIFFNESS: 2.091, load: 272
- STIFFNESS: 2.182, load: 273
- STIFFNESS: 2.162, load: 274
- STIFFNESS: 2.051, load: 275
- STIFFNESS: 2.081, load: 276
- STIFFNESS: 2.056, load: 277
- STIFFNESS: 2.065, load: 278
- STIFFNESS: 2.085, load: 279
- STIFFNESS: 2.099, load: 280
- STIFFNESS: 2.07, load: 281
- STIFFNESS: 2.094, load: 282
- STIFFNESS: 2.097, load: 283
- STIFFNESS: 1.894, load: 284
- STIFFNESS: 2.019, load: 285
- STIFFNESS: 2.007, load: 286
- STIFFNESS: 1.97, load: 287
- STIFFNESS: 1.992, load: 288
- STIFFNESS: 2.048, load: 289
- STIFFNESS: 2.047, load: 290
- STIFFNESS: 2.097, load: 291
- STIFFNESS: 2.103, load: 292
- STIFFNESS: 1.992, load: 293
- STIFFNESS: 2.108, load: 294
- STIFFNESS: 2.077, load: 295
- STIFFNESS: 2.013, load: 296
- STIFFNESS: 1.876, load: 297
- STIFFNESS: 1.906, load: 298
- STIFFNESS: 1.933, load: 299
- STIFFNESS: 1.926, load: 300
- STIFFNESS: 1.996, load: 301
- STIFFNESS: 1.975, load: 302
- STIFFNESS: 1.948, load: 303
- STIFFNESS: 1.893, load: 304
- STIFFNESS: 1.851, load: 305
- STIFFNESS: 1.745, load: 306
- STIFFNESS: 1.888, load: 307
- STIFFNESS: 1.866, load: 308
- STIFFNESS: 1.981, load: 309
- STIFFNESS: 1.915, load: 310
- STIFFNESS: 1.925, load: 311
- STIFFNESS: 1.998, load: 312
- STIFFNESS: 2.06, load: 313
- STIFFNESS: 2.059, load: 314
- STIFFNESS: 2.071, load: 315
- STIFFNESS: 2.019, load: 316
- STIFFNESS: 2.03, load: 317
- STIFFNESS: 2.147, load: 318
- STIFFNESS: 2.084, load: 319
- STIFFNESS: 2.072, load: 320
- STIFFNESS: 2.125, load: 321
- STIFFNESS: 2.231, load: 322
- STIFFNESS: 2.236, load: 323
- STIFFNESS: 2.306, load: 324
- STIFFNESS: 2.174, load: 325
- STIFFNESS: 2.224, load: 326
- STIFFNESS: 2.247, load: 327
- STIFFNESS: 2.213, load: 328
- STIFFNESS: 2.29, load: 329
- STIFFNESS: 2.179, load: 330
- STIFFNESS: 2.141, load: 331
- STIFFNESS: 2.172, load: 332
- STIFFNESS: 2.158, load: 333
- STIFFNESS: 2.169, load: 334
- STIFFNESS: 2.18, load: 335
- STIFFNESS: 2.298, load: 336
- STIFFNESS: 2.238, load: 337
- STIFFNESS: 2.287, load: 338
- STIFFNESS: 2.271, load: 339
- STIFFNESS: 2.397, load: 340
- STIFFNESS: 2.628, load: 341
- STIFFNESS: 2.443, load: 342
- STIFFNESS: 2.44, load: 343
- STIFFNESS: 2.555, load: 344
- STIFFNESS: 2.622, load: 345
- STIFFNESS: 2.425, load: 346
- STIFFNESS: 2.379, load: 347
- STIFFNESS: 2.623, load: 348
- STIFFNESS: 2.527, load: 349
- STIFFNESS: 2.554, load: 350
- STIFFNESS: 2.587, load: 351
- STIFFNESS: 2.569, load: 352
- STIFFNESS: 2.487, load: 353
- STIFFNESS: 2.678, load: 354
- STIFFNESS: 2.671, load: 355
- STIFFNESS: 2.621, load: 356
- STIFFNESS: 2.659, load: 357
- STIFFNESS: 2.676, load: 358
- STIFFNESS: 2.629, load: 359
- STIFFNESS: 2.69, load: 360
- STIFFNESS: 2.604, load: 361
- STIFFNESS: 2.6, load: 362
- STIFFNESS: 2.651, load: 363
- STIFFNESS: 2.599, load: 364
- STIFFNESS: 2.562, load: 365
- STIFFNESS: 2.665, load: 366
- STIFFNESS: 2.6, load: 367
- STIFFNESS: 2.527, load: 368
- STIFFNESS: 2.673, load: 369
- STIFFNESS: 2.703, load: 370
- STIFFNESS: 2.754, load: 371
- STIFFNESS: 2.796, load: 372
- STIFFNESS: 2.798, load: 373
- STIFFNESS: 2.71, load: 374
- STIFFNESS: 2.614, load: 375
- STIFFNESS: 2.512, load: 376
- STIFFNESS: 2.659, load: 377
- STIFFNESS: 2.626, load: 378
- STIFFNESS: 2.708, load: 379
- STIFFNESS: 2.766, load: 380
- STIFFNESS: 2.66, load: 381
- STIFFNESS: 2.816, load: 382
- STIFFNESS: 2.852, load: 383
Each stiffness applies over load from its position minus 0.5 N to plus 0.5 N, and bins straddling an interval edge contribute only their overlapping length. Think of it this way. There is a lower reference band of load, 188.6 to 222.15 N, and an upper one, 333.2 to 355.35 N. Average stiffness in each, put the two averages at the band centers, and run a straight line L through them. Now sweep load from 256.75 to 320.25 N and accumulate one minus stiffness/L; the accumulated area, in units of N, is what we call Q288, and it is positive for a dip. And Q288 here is 8.2 N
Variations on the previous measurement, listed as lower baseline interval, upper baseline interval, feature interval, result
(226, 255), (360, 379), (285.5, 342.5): 5.8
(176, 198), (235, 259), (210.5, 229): 1.7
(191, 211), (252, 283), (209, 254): 5.0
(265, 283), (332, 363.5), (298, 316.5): 2.6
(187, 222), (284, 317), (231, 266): 1.6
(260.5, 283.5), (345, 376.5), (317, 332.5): 1.4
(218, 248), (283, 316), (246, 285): -3.2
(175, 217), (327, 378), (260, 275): 1.8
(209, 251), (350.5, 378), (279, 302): 2.3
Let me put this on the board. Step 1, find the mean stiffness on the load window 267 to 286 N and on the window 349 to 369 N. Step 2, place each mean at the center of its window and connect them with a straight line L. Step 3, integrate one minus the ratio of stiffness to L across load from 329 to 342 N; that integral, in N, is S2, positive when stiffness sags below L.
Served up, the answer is 1.0 N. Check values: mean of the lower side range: 2.07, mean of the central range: 2.27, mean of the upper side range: 2.61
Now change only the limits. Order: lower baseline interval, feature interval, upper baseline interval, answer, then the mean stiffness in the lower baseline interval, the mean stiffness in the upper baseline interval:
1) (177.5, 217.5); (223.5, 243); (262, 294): 3.1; 2.25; 2.06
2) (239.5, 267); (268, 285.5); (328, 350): 0.5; 2.05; 2.35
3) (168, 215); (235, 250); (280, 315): 1.7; 2.32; 1.98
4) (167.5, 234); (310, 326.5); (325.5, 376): 2.2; 2.19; 2.5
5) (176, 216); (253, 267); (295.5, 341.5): 0.4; 2.27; 2.09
